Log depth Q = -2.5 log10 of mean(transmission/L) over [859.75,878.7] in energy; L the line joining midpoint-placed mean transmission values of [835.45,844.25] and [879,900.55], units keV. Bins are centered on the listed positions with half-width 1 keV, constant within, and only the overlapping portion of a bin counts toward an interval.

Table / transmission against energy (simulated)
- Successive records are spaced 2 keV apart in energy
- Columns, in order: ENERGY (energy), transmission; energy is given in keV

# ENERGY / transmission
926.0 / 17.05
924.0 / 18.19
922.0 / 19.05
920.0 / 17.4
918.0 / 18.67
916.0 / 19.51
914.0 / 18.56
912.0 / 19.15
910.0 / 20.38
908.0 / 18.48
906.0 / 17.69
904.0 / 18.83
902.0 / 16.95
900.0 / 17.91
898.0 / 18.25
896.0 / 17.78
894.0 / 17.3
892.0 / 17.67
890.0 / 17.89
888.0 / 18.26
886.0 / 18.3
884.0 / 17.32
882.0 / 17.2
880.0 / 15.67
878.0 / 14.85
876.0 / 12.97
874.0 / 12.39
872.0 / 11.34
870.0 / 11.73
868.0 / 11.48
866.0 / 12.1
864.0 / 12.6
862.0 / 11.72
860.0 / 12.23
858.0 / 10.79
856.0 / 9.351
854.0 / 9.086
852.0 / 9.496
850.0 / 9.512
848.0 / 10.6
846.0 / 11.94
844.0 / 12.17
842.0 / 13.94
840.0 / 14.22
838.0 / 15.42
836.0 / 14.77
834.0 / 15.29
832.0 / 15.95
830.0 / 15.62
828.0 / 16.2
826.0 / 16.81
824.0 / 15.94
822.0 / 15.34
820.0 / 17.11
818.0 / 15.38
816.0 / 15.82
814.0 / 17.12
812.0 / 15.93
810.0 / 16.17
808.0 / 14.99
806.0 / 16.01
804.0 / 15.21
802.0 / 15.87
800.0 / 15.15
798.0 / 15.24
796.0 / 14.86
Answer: 0.30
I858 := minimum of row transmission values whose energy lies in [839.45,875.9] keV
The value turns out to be 9.086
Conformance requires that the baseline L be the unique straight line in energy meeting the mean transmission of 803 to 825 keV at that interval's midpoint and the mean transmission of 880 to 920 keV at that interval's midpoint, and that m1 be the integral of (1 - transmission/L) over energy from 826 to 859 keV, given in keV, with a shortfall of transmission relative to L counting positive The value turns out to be 7.4 keV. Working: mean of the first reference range 15.9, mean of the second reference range 18.1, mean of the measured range 12.9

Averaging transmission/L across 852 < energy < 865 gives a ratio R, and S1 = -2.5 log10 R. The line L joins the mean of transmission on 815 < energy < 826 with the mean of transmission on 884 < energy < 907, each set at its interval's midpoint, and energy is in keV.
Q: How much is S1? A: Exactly 0.48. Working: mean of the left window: 16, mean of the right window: 17.9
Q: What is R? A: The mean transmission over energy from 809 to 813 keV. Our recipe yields 16.1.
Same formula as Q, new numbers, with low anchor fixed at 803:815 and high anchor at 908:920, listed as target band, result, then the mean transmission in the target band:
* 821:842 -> 0.074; 15.5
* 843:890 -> 0.346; 12.9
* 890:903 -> 0.051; 17.7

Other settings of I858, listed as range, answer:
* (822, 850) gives 9.512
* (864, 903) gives 11.34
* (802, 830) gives 14.99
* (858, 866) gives 10.79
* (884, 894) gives 17.3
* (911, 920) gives 17.4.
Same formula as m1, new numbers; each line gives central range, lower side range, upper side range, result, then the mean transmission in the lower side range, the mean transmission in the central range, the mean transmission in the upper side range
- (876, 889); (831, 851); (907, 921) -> -0.1 keV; 13.4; 16.6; 18.9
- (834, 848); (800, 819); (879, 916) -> 2.5 keV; 15.8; 13.6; 18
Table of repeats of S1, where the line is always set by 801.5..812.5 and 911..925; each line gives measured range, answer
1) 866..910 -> 0.11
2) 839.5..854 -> 0.41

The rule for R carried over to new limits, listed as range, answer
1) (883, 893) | 17.9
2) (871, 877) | 12.2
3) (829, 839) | 15.4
